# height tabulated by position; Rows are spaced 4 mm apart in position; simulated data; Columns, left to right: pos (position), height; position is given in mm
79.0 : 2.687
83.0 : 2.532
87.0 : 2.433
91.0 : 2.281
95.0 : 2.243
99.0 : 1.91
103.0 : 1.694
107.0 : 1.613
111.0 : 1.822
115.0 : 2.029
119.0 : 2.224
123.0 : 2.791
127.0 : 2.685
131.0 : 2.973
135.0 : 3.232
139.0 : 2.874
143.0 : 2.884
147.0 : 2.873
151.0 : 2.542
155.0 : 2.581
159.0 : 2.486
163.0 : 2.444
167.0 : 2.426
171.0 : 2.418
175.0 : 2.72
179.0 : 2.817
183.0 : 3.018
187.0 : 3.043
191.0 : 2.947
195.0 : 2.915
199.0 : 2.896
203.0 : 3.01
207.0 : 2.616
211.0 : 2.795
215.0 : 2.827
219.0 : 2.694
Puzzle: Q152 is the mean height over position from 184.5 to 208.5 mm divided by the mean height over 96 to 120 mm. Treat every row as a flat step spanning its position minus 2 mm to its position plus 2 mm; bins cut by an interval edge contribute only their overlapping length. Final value 1.55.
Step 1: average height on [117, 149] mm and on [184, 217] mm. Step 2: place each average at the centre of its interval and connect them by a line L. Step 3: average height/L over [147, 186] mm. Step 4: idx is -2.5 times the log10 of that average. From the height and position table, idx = 0.087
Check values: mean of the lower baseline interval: 2.82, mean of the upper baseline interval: 2.89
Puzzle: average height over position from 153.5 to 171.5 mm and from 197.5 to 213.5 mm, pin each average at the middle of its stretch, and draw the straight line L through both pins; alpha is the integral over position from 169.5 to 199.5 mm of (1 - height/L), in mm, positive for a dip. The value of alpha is -2.21 mm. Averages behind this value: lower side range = 2.47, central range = 2.85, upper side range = 2.83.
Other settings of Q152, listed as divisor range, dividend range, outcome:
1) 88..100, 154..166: 1.14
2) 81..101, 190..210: 1.26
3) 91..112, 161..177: 1.32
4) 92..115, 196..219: 1.49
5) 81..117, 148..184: 1.26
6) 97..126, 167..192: 1.37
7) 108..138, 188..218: 1.14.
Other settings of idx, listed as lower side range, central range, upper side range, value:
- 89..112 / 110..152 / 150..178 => -0.19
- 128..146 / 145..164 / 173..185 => 0.13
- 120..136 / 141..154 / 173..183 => 0.03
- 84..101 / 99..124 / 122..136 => 0.29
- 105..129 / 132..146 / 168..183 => -0.25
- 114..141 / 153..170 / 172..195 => 0.14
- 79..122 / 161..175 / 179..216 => 0.08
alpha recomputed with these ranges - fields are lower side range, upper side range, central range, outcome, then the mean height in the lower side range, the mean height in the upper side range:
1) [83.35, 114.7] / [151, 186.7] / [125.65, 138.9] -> -3.70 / 2.03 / 2.63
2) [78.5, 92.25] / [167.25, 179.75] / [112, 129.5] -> 0.78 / 2.47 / 2.6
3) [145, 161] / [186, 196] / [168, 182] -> 0.80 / 2.62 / 2.97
